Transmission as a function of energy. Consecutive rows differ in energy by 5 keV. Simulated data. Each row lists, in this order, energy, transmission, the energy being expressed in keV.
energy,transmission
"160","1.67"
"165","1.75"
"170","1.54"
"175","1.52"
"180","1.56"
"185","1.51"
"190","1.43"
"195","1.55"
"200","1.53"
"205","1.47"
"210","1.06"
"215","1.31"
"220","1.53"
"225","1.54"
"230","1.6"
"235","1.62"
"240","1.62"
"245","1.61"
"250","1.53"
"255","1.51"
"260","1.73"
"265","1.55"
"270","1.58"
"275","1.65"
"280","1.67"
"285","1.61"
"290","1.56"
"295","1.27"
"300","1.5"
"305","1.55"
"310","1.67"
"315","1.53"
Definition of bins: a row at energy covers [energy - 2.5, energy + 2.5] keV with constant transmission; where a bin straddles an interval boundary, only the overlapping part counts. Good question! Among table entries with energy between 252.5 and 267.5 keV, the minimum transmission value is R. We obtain 1.51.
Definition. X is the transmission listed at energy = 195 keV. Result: 1.55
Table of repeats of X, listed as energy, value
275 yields 1.65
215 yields 1.31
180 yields 1.56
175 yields 1.52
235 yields 1.62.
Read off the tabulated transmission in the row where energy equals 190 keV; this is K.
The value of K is 1.43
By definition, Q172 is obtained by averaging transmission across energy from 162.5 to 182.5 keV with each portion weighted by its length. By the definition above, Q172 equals 1.59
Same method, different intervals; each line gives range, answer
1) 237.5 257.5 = 1.57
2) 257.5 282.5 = 1.64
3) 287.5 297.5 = 1.42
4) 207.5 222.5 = 1.3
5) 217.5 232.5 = 1.56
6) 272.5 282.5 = 1.66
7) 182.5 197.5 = 1.5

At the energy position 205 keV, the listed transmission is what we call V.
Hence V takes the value 1.47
